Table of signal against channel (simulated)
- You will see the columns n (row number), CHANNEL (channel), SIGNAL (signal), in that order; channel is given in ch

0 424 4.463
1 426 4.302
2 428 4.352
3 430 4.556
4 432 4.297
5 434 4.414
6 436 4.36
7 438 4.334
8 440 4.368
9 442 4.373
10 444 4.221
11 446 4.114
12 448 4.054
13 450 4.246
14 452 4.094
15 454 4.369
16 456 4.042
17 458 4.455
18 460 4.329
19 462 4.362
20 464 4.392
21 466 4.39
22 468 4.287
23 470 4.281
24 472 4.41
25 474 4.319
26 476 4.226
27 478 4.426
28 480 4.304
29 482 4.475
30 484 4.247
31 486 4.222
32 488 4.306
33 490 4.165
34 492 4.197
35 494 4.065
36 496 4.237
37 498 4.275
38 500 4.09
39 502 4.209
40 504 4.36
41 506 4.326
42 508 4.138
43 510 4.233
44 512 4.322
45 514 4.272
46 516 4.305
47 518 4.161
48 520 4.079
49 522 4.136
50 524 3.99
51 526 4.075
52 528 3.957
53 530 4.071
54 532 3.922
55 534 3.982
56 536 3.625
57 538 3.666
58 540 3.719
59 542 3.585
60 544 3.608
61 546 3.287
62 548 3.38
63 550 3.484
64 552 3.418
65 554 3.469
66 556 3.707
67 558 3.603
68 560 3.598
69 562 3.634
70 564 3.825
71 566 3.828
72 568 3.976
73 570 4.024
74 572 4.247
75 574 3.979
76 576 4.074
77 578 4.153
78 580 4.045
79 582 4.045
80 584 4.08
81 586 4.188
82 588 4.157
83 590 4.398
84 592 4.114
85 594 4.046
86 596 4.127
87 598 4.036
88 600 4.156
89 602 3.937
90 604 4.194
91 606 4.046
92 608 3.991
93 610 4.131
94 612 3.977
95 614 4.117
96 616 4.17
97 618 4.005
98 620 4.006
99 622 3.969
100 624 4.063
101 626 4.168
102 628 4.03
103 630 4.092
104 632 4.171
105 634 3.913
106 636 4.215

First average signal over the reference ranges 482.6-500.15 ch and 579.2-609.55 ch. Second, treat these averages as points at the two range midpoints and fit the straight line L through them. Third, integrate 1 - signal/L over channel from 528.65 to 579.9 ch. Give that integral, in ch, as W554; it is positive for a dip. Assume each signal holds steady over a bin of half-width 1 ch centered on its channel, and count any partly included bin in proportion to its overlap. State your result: 4.8 ch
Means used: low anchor 4.21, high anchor 4.1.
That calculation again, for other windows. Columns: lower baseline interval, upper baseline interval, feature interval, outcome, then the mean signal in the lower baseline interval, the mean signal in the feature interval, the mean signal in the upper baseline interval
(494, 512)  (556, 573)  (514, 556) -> 2.32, 4.23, 3.81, 3.83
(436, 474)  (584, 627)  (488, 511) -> 0.10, 4.29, 4.21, 4.09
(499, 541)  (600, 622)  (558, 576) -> 0.82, 4.08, 3.88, 4.06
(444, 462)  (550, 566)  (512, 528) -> -1.30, 4.22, 4.14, 3.61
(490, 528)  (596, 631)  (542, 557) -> 2.37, 4.19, 3.49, 4.07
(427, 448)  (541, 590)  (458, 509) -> -1.74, 4.33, 4.28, 3.82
